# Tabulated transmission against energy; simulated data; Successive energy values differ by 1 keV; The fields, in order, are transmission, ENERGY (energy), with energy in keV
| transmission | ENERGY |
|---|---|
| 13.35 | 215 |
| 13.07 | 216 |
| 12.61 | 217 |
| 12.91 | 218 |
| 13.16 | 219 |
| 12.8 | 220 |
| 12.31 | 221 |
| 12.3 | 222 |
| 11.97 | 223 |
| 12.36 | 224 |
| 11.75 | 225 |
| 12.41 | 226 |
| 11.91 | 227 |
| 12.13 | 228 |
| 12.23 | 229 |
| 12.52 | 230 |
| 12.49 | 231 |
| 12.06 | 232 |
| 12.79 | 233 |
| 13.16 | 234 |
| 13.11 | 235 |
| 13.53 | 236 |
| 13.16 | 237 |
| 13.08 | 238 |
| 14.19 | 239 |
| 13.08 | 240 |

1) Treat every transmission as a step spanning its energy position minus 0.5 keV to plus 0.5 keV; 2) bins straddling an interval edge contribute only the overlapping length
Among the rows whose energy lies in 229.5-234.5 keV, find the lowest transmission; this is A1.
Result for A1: 12.06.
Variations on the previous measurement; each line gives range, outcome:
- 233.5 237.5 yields 13.11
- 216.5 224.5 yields 11.97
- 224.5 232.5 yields 11.75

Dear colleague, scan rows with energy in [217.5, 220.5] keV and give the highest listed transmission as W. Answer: 13.16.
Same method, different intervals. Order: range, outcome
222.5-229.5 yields 12.41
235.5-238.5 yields 13.53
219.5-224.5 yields 12.8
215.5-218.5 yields 13.07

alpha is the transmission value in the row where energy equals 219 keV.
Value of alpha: 13.16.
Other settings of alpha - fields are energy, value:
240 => 13.08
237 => 13.16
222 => 12.3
